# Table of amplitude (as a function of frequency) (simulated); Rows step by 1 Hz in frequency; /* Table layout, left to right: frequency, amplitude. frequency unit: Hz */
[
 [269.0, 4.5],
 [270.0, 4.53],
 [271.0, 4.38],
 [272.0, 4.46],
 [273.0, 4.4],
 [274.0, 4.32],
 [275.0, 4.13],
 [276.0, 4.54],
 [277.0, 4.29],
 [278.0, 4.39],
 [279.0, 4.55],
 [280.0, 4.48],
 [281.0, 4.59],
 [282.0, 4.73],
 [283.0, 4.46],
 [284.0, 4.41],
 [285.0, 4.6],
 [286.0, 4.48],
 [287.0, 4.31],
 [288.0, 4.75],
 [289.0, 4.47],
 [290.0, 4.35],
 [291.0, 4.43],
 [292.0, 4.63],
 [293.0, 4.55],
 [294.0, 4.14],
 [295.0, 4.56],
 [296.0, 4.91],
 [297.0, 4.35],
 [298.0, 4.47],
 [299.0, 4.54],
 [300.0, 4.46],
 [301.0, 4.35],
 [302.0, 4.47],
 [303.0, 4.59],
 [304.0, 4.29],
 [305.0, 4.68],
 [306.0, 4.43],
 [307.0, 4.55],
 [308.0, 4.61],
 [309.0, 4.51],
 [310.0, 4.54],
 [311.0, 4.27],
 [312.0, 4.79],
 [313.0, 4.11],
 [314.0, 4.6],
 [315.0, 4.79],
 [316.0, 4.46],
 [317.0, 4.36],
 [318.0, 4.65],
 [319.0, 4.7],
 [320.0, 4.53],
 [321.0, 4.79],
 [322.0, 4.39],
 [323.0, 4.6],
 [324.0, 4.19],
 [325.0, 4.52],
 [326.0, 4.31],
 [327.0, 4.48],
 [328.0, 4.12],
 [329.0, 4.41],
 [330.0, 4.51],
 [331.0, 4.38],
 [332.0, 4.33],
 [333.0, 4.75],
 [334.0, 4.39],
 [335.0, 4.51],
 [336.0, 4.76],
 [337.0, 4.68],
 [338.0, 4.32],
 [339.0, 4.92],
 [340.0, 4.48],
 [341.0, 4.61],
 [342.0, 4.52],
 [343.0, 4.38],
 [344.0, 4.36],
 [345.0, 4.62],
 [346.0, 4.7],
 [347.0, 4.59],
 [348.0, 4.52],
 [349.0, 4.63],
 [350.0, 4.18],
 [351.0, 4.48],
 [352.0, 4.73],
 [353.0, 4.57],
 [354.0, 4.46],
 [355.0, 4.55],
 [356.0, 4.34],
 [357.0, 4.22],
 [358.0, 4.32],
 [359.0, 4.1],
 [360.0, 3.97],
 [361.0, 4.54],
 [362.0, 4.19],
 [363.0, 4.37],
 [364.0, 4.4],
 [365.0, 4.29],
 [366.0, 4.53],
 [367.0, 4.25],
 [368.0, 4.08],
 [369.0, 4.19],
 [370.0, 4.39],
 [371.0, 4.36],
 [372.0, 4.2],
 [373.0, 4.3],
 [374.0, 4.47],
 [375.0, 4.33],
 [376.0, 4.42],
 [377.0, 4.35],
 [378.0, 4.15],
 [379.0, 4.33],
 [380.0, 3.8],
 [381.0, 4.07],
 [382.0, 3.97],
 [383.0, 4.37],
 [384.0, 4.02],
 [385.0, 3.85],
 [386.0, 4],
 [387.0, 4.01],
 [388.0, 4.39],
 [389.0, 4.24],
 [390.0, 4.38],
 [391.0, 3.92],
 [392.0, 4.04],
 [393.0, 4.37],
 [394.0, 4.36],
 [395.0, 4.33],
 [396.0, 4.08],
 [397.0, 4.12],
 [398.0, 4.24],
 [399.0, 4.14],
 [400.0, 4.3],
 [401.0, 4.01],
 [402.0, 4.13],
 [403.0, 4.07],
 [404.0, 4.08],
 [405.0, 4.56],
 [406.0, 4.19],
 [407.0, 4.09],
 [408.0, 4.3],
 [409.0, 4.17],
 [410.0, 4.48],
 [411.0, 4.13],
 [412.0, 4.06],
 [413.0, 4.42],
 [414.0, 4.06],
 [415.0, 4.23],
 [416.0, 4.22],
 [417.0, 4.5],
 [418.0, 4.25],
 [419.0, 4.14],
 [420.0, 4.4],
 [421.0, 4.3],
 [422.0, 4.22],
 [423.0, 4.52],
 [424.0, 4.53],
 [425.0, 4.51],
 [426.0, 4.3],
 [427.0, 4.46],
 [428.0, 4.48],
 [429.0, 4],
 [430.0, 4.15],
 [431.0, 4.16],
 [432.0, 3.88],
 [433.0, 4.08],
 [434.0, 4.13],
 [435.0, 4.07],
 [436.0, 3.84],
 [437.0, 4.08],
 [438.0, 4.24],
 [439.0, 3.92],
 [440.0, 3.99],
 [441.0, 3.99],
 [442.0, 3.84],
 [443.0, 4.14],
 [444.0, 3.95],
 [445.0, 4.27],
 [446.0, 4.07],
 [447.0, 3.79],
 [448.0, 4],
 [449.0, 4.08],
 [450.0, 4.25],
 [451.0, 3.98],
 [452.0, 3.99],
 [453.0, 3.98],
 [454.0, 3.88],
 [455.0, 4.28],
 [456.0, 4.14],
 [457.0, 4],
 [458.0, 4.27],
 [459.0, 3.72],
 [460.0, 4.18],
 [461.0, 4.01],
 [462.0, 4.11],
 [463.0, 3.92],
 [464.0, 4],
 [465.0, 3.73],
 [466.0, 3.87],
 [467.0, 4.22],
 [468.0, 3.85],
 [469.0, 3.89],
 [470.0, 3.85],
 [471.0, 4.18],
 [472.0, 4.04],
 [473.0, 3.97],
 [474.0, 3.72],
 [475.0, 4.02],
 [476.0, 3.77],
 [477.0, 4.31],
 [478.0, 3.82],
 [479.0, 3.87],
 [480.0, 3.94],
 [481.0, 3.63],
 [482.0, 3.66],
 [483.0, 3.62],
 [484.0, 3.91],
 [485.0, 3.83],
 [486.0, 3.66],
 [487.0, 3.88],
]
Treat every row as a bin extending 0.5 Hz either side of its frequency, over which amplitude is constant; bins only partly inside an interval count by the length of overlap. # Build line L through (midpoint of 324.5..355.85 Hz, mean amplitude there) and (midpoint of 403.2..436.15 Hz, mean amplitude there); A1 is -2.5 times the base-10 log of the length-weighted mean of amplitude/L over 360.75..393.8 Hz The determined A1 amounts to 0.04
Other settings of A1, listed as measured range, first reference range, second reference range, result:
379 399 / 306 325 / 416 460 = 0.04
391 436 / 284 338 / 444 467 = -0.02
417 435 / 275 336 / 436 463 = -0.04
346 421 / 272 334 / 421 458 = 0.00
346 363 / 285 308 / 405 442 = -0.01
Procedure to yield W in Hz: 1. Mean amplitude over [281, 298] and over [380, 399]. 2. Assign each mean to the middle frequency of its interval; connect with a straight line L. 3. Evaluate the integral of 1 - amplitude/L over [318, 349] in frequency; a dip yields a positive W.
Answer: -1.2 Hz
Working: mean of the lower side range 4.51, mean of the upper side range 4.14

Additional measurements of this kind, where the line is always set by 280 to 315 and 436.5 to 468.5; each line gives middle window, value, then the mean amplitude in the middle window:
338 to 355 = -0.7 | 4.54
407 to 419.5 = -0.3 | 4.24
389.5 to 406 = 0.0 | 4.2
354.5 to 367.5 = 0.0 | 4.31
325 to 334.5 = 0.0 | 4.41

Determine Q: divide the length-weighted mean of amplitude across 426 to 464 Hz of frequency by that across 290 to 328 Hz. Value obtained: 0.90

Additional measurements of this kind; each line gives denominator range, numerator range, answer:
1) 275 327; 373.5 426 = 0.94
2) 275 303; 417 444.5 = 0.93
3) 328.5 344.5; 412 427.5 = 0.96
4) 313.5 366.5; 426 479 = 0.90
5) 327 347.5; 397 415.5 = 0.93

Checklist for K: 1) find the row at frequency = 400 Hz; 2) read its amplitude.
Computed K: 4.3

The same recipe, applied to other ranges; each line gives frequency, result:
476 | 3.77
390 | 4.38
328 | 4.12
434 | 4.13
